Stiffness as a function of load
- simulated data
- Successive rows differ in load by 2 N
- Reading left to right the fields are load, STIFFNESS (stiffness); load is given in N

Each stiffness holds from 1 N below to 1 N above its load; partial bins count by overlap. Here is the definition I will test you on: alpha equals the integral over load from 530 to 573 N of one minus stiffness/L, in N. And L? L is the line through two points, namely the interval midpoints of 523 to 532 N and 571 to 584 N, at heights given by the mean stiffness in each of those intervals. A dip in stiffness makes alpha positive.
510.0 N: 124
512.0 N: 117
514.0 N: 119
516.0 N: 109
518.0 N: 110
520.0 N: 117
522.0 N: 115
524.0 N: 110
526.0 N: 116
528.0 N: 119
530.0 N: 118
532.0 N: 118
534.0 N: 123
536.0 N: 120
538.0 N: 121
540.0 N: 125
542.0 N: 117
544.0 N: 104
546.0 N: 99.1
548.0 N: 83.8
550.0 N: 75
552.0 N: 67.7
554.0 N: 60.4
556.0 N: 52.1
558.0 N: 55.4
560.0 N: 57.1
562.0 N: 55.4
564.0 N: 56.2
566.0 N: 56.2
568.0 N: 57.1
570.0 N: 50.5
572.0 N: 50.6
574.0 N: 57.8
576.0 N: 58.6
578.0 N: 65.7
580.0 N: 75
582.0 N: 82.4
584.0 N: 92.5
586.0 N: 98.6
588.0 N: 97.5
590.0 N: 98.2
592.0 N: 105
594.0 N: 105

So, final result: 5.9 N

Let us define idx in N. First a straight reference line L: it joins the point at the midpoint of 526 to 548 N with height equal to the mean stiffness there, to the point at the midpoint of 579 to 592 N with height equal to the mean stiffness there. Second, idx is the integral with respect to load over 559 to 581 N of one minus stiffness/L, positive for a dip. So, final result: 9.1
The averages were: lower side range 115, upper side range 91.8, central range 58.2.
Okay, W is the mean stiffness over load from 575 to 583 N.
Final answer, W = 70.4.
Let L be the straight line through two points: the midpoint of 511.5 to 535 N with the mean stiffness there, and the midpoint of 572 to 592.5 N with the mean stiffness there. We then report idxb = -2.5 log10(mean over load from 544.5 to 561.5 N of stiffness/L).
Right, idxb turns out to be 0.38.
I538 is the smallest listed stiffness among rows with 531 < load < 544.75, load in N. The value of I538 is 104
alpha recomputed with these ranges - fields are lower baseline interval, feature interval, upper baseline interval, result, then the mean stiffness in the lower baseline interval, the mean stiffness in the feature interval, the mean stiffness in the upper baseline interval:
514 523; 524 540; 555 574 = -3.9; 113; 119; 54.7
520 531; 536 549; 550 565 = -3.5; 116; 109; 58.9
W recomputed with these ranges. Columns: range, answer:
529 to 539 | 120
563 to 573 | 54.1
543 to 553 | 85.9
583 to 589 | 96.2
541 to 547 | 107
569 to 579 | 56.6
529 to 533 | 118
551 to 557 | 60.1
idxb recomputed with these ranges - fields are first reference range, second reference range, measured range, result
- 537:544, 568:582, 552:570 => 0.43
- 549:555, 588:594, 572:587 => 0.24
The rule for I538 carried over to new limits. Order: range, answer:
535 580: 50.5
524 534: 110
